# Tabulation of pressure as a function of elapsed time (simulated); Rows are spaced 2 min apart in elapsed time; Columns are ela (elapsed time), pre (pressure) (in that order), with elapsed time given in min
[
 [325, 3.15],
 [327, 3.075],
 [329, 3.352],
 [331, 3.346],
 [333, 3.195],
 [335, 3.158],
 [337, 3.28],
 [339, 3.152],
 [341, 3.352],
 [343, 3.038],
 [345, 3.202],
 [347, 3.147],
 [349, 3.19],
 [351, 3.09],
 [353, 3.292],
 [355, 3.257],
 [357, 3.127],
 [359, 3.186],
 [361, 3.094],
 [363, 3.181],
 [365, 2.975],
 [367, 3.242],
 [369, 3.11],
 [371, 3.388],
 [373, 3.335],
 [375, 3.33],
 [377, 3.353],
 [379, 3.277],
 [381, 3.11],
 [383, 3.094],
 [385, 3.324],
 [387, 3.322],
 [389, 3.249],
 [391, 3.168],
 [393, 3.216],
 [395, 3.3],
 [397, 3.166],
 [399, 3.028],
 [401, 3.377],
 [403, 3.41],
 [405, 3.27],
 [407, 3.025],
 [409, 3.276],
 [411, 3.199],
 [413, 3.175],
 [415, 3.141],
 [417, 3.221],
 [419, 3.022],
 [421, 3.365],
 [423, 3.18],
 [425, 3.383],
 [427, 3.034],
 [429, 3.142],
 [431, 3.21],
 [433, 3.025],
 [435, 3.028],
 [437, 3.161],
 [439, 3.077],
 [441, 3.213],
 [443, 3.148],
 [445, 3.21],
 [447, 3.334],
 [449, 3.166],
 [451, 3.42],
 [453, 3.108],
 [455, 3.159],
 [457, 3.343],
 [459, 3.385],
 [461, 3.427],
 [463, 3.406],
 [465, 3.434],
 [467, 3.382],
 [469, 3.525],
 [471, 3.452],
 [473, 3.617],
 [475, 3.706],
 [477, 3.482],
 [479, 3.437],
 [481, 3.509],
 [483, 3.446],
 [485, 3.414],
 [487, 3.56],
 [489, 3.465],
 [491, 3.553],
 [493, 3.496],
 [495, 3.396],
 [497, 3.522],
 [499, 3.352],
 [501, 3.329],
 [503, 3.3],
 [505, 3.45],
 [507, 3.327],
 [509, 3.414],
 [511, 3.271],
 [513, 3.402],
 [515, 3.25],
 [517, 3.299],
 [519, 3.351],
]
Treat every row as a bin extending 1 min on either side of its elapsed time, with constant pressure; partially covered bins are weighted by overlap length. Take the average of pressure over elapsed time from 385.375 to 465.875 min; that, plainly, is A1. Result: 3.22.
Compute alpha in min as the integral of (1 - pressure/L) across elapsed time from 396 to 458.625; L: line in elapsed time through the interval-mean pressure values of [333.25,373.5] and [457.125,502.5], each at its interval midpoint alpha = 2.9 min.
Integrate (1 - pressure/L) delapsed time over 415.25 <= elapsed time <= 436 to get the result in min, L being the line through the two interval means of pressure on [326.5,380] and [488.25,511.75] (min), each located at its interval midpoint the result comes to 0.9 min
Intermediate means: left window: 3.21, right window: 3.41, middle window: 3.16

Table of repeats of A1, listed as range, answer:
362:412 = 3.23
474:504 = 3.46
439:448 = 3.21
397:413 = 3.22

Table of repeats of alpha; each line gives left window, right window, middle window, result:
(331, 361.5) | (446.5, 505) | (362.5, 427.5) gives 1.09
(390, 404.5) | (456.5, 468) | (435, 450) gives 0.78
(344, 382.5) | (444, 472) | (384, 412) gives 0.13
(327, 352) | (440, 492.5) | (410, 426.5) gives 0.59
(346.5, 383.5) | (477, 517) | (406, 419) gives 0.46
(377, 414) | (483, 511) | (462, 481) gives -0.68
